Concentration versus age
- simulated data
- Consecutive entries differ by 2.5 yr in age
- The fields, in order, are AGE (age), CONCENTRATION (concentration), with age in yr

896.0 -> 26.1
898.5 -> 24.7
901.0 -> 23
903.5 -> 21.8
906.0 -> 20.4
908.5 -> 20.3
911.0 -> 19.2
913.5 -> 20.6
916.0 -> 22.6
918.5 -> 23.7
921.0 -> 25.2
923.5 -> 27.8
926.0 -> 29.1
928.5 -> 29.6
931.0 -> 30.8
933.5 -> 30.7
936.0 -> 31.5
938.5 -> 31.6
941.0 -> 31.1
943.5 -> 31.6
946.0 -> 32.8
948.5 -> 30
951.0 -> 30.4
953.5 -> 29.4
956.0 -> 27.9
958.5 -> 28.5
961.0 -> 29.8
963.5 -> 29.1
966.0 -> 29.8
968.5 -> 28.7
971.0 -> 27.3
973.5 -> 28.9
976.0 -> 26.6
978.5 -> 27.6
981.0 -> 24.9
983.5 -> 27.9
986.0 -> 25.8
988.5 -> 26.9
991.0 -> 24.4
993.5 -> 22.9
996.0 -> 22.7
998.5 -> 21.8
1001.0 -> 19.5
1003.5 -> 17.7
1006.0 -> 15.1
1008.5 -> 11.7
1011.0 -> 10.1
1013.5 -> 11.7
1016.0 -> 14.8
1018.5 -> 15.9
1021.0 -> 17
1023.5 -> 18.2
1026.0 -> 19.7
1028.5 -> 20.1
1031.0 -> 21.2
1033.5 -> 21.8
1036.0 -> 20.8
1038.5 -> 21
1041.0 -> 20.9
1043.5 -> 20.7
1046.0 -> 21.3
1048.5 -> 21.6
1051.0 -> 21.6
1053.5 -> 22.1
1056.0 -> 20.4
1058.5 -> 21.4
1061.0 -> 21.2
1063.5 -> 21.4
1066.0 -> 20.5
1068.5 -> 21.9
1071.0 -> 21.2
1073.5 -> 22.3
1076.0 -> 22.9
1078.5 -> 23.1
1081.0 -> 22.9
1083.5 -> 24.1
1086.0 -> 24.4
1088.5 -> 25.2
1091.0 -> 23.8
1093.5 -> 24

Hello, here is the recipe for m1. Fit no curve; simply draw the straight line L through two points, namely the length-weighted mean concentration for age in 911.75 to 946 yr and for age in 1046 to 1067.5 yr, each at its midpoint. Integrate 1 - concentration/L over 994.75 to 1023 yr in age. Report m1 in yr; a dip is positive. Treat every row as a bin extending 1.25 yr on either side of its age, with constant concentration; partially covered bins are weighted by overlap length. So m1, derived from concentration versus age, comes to 9.07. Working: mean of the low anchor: 28.2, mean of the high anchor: 21.3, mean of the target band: 16.2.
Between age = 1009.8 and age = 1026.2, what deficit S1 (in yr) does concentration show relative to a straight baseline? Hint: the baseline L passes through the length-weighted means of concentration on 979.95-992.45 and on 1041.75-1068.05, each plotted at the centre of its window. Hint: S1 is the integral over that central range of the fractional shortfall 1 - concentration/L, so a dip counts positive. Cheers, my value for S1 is 6.0 yr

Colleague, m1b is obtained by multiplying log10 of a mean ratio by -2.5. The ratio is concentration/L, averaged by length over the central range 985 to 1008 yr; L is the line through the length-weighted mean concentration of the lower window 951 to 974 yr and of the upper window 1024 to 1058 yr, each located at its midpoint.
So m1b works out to 0.19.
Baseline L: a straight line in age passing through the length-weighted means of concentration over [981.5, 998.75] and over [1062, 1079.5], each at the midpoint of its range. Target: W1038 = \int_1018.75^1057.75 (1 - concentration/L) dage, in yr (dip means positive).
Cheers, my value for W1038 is 4.4 yr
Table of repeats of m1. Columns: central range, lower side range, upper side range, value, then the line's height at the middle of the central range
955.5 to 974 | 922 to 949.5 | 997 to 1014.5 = -3.4 yr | 24.3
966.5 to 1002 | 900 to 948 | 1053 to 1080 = -1.5 yr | 24.5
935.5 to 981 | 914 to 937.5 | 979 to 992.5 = -4.5 yr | 26.8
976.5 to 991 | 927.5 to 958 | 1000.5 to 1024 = -3.5 yr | 21.3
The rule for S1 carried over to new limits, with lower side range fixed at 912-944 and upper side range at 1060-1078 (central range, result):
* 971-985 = -0.76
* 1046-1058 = 0.56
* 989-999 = 0.69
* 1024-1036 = 1.47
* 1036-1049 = 1.04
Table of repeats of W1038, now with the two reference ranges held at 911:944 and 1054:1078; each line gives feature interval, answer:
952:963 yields -1.1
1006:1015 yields 4.6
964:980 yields -1.5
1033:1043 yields 0.8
